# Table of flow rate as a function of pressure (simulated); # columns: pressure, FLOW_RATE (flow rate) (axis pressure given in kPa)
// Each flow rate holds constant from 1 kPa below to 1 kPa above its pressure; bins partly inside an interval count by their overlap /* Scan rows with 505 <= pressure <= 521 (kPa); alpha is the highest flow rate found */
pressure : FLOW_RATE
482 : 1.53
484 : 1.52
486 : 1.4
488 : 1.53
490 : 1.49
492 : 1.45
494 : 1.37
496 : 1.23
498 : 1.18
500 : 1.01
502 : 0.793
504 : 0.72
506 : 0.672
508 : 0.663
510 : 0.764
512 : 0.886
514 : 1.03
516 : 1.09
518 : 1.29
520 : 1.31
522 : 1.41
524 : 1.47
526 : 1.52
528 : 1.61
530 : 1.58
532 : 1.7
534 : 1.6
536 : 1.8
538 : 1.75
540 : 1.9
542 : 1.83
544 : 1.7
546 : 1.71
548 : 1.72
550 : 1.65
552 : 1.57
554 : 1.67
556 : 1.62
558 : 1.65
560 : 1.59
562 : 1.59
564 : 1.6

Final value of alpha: 1.31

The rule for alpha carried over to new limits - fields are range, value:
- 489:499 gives 1.49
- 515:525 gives 1.47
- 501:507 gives 0.793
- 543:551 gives 1.72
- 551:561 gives 1.67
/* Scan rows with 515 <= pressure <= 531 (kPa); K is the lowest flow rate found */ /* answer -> 1.09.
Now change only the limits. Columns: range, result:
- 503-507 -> 0.672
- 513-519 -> 1.03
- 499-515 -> 0.663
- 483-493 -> 1.4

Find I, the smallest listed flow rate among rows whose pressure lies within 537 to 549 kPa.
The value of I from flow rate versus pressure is 1.7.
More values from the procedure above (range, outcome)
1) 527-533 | 1.58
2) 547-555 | 1.57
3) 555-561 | 1.59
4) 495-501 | 1.01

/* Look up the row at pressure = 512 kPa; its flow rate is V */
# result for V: 0.886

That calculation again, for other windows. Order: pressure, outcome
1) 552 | 1.57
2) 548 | 1.72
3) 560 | 1.59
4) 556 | 1.62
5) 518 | 1.29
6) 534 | 1.6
